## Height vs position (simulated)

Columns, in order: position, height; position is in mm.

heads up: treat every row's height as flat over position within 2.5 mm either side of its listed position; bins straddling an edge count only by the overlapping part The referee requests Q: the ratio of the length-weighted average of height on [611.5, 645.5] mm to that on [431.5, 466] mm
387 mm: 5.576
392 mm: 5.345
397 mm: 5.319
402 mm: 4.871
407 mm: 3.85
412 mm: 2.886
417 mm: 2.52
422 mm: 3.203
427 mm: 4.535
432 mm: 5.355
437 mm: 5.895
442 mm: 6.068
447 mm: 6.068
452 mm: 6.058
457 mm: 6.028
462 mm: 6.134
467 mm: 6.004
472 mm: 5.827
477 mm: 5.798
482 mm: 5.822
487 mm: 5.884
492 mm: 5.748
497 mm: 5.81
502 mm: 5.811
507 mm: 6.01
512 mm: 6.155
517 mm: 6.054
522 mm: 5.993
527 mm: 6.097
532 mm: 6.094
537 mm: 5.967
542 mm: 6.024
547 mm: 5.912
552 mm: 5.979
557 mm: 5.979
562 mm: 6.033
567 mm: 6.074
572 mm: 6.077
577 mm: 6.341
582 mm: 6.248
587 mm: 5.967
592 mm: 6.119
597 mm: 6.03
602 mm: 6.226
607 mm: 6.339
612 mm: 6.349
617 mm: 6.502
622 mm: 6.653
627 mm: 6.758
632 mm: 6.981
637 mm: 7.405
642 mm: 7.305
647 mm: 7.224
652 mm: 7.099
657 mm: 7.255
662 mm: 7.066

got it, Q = 1.15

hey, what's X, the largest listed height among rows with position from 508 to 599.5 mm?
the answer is 6.341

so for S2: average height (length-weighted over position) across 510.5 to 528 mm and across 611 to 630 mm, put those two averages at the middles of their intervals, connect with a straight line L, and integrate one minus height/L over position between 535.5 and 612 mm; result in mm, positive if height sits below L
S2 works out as 3.05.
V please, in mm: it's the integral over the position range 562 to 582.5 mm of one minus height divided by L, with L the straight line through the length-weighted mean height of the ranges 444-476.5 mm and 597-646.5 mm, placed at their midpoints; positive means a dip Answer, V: 1.1 mm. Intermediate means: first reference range 6.01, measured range 6.16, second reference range 6.71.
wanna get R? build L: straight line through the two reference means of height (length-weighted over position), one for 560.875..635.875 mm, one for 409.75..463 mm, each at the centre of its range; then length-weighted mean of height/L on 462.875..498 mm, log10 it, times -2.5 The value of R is -0.103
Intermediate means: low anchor 4.95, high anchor 6.34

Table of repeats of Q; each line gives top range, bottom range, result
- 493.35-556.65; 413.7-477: 1.13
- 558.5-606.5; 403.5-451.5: 1.34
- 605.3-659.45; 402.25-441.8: 1.64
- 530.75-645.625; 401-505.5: 1.20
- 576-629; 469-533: 1.07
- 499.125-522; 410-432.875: 1.67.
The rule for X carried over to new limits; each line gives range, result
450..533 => 6.155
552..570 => 6.074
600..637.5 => 7.405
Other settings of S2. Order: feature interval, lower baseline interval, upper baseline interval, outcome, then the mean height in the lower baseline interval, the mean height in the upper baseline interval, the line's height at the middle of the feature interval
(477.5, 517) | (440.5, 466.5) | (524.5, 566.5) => 0.9 mm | 6.07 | 6.01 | 6.04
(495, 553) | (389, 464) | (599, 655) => -1.5 mm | 4.94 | 6.8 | 5.84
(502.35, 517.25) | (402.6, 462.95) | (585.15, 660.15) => -1.2 mm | 4.85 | 6.69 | 5.6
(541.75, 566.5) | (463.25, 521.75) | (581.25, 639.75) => 0.9 mm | 5.91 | 6.47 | 6.21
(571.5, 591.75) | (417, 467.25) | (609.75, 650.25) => 1.1 mm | 5.36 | 6.9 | 6.51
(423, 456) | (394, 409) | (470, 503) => -2.2 mm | 4.73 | 5.81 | 5.21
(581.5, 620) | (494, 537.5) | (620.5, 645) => 3.0 mm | 6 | 7.04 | 6.75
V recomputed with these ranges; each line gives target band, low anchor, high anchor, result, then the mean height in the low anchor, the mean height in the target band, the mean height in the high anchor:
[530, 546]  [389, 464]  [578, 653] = -0.3 mm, 4.94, 6.02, 6.6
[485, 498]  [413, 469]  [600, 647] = -0.4 mm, 5.19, 5.81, 6.76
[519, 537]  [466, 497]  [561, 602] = -0.2 mm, 5.84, 6.05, 6.12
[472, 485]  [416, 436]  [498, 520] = -1.2 mm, 4.16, 5.82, 5.99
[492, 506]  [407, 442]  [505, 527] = -0.3 mm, 4.19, 5.82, 6.06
